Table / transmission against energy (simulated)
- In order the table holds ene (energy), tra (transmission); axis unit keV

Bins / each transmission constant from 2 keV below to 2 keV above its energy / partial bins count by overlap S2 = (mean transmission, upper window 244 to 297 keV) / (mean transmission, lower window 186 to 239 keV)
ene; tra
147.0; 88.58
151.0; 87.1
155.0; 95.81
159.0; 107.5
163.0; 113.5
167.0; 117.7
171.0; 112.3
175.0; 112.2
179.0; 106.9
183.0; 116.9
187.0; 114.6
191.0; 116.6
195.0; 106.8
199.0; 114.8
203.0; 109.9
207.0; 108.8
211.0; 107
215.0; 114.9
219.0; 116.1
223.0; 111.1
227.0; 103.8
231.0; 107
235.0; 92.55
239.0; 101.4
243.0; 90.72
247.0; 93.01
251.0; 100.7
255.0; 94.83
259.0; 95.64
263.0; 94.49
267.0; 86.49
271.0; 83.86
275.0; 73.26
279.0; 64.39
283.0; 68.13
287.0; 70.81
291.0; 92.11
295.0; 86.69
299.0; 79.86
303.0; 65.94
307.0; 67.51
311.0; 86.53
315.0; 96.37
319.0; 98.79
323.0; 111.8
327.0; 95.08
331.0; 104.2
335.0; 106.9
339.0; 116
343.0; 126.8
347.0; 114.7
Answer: 0.78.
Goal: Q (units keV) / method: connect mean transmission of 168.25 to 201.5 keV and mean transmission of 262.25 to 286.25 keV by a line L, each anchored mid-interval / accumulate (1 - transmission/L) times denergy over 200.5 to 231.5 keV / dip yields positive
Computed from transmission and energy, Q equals -3.0 keV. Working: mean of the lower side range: 113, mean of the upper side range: 77.2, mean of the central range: 110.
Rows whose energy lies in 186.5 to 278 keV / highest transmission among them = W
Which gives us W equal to 116.6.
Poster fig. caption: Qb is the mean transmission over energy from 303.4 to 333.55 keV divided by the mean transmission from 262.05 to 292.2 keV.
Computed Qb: 1.19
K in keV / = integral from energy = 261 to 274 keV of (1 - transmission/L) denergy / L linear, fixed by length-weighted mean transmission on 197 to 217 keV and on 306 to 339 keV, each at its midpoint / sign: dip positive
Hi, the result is 2.1 keV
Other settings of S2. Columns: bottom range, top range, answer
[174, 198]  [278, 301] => 0.69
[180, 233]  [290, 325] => 0.78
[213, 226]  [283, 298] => 0.71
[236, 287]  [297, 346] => 1.12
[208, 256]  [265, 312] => 0.75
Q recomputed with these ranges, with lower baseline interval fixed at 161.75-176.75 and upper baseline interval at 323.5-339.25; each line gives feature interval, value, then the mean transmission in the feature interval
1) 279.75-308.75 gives 8.56 keV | 75.4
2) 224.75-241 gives 1.34 keV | 101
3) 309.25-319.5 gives 1.21 keV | 93.4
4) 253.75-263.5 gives 1.25 keV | 95.1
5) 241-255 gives 1.89 keV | 94.8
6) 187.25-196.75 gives 0.03 keV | 112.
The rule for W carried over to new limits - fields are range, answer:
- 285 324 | 111.8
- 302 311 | 86.53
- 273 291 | 92.11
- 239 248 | 101.4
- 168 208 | 116.9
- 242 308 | 100.7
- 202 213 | 109.9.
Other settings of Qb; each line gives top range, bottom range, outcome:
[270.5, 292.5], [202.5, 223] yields 0.67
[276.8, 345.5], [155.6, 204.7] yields 0.81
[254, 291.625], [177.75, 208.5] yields 0.73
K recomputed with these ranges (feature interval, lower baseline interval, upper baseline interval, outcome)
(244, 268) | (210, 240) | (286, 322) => 0.9 keV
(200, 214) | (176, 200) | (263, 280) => -0.6 keV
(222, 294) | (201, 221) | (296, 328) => 7.6 keV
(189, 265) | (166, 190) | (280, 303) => -4.9 keV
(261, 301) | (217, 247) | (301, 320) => 4.4 keV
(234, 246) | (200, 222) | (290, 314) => 0.8 keV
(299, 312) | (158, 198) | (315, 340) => 4.0 keV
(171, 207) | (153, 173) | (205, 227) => -0.7 keV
